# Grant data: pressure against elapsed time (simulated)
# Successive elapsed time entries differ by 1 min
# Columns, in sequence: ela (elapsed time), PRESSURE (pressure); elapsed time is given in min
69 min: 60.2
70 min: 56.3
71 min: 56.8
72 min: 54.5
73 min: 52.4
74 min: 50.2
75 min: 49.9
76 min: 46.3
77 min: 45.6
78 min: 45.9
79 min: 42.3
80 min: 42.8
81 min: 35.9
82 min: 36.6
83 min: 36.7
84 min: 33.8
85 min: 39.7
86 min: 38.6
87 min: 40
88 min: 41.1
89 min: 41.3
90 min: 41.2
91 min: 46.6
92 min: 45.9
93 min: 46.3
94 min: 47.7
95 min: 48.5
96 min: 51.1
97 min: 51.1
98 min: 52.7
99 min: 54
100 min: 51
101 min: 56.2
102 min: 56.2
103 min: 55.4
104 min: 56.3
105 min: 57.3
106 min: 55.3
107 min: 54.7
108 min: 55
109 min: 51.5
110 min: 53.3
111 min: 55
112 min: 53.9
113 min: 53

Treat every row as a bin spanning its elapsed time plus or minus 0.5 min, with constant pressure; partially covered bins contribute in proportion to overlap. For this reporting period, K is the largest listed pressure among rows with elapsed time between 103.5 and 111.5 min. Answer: 57.3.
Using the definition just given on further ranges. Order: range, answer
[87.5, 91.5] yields 46.6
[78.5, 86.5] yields 42.8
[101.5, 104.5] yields 56.3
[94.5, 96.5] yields 51.1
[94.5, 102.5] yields 56.2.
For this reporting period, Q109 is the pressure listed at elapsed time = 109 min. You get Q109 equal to 51.5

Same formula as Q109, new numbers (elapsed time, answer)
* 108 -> 55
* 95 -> 48.5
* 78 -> 45.9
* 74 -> 50.2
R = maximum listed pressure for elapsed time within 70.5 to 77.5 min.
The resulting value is 56.8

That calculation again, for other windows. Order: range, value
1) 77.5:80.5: 45.9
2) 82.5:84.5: 36.7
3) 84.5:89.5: 41.3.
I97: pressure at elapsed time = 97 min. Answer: 51.1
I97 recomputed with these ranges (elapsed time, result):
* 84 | 33.8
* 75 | 49.9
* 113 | 53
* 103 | 55.4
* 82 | 36.6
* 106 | 55.3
